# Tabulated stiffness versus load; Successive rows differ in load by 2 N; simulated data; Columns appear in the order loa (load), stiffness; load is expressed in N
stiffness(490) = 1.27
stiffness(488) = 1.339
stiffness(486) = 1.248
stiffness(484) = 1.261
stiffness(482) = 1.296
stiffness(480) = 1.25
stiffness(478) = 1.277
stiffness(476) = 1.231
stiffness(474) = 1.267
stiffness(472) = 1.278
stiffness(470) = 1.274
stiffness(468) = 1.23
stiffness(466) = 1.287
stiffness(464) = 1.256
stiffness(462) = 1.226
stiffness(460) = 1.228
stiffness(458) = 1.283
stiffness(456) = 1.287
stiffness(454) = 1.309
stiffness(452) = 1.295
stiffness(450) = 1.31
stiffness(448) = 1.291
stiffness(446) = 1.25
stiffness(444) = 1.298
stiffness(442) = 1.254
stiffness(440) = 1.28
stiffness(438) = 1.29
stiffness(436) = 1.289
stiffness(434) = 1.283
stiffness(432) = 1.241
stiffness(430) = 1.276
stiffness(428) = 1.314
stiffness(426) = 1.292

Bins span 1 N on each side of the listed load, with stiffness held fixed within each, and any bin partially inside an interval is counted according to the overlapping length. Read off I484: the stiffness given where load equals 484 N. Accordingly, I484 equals 1.261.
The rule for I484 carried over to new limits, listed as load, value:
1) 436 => 1.289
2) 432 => 1.241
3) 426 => 1.292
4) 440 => 1.28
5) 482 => 1.296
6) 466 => 1.287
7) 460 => 1.228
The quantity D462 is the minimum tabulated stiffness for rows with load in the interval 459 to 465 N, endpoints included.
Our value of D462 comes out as 1.226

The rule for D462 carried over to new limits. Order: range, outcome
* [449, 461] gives 1.228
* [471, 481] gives 1.231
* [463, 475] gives 1.23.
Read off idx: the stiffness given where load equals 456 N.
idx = 1.287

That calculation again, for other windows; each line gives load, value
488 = 1.339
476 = 1.231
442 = 1.254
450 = 1.31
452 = 1.295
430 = 1.276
